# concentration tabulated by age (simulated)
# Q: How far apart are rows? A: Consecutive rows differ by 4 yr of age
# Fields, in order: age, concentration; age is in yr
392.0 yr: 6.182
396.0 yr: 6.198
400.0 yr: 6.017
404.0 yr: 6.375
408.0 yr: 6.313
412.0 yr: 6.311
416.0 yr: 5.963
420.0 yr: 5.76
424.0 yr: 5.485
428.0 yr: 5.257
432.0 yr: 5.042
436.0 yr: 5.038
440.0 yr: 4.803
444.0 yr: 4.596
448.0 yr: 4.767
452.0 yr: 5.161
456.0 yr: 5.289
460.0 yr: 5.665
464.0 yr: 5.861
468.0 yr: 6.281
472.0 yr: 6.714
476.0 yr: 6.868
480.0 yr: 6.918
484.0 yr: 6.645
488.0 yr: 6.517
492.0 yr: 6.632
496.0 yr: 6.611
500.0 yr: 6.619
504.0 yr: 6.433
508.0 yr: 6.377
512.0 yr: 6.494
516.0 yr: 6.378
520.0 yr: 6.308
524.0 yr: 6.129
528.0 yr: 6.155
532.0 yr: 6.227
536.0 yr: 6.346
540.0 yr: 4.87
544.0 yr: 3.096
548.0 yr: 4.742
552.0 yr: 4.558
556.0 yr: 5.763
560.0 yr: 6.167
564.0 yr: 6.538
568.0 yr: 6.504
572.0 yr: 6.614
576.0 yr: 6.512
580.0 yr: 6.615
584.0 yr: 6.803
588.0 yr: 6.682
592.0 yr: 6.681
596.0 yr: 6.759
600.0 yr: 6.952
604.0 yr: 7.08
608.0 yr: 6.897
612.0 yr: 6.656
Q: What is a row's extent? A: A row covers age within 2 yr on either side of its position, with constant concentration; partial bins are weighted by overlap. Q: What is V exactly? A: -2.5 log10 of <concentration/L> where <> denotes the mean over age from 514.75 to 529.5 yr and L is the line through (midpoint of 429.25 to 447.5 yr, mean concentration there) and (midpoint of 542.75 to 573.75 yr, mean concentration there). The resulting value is -0.17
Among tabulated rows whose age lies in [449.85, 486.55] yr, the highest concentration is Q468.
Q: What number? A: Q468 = 6.918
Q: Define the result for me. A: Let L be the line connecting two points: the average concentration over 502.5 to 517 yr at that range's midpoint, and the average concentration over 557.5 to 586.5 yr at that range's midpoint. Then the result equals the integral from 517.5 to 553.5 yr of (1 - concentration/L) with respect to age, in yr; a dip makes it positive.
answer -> 5.9 yr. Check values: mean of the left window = 6.42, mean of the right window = 6.53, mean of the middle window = 5.41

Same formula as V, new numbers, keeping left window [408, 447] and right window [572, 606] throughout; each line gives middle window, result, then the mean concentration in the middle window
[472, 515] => -0.12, 6.61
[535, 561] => 0.27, 4.99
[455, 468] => -0.01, 5.73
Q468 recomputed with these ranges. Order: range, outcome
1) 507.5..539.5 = 6.494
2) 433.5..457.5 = 5.289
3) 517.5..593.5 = 6.803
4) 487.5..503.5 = 6.632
